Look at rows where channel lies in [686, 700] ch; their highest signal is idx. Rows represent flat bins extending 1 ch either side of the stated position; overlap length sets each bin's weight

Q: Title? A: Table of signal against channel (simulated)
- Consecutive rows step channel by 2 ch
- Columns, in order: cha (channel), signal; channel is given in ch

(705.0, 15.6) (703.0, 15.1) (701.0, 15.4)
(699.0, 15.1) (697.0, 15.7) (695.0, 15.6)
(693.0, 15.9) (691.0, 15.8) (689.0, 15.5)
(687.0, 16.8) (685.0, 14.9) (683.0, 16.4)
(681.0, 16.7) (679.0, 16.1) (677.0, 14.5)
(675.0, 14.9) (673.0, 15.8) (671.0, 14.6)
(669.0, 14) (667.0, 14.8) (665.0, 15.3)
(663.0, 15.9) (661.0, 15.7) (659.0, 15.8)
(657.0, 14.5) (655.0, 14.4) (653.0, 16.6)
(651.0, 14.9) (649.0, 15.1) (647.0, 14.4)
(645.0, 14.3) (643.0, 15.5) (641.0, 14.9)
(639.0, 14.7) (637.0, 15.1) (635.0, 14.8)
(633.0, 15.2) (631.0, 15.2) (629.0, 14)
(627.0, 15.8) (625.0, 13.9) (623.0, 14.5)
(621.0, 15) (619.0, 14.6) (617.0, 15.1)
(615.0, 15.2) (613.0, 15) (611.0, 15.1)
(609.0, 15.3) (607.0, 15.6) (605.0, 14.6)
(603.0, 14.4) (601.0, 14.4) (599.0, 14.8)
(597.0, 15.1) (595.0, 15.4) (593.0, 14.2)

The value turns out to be 16.8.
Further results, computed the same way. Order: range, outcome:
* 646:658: 16.6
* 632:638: 15.2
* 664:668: 15.3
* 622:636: 15.8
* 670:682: 16.7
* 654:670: 15.9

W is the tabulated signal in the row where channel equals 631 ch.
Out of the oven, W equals 15.2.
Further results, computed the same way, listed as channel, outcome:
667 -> 14.8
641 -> 14.9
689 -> 15.5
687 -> 16.8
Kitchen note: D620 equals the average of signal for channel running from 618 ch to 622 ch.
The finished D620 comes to 14.8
